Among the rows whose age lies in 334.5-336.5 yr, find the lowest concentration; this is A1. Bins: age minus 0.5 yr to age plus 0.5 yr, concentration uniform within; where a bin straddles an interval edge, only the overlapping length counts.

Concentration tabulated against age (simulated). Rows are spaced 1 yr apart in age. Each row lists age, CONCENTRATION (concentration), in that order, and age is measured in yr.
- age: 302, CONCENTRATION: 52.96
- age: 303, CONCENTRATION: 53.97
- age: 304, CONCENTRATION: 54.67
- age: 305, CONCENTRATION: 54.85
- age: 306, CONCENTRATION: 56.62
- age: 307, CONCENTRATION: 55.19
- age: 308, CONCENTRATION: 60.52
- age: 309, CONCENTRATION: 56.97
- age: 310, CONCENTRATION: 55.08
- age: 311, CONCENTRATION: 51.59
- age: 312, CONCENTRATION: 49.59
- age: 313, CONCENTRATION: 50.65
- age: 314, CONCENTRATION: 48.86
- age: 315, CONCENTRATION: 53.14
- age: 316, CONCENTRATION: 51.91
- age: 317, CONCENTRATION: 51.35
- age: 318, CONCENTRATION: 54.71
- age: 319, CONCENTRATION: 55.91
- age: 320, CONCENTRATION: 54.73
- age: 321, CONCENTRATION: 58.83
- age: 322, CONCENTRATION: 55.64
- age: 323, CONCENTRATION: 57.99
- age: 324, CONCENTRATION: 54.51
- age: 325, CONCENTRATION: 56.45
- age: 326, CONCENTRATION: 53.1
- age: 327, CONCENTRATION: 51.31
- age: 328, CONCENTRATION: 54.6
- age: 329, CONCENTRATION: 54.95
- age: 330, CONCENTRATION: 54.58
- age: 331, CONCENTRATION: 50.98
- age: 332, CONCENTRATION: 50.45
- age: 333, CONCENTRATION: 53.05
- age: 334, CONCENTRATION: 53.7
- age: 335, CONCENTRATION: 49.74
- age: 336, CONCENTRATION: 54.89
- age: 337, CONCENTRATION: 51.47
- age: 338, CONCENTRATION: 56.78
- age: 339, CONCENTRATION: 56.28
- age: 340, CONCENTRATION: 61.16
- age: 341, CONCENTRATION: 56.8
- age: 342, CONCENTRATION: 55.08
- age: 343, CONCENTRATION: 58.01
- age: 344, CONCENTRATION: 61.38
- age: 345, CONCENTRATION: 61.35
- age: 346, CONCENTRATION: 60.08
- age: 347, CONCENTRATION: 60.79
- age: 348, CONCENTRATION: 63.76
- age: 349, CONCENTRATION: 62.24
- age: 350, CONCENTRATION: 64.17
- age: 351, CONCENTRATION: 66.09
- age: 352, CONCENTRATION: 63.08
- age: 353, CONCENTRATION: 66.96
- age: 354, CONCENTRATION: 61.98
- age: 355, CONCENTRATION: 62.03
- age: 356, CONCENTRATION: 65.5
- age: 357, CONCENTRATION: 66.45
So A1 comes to 49.74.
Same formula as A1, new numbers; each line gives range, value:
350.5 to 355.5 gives 61.98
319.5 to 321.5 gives 54.73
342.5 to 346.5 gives 58.01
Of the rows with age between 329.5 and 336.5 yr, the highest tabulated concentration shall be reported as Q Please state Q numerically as 54.89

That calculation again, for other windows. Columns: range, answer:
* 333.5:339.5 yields 56.78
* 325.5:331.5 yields 54.95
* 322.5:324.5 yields 57.99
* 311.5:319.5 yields 55.91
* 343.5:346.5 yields 61.38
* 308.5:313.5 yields 56.97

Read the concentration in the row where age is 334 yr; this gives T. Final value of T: 53.7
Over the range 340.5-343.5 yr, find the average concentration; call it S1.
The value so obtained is 56.6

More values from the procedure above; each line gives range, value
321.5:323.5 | 56.8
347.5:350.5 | 63.4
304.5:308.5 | 56.8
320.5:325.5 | 56.7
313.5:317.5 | 51.3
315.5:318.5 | 52.7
